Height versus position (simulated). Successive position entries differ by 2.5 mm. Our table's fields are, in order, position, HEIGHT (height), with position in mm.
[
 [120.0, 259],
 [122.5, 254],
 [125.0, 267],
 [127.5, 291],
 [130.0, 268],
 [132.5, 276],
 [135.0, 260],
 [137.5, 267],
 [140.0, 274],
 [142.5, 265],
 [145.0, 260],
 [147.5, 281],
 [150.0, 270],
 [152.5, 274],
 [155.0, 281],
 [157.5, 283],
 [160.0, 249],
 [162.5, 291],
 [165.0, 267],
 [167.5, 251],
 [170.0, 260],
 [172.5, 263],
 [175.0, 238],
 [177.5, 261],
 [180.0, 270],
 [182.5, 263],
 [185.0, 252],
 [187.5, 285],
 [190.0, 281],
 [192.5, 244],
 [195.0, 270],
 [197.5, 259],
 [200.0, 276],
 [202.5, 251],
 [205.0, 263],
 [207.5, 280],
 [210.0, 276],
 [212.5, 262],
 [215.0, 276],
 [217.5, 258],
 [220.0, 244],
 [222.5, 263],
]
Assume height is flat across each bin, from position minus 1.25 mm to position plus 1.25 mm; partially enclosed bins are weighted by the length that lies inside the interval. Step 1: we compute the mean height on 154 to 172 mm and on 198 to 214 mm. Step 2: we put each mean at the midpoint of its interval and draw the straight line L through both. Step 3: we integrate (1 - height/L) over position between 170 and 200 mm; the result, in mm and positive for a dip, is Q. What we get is 0.6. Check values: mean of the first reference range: 268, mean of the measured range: 263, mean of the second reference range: 268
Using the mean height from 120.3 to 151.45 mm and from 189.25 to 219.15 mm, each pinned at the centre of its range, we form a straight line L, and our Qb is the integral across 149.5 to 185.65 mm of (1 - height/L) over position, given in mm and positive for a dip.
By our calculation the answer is 0.4 mm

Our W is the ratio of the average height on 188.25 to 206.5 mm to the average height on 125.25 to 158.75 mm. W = 0.97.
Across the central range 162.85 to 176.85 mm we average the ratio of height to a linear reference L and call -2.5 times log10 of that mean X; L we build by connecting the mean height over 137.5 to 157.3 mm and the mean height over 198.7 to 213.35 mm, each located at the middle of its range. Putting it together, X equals 0.051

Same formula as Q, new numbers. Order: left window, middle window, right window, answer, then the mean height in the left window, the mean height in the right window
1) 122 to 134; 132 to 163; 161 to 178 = -0.47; 272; 261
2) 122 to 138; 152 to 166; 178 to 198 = -0.35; 270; 266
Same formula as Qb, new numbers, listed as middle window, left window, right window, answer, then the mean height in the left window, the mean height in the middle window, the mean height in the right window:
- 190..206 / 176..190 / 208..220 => 0.28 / 267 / 262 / 266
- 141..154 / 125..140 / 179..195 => 0.01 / 272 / 270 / 266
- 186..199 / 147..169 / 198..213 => 0.06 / 271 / 268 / 268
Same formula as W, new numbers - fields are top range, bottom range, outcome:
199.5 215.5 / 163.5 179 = 1.04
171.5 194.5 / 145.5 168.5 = 0.96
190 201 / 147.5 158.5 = 0.95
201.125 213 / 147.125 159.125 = 0.96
